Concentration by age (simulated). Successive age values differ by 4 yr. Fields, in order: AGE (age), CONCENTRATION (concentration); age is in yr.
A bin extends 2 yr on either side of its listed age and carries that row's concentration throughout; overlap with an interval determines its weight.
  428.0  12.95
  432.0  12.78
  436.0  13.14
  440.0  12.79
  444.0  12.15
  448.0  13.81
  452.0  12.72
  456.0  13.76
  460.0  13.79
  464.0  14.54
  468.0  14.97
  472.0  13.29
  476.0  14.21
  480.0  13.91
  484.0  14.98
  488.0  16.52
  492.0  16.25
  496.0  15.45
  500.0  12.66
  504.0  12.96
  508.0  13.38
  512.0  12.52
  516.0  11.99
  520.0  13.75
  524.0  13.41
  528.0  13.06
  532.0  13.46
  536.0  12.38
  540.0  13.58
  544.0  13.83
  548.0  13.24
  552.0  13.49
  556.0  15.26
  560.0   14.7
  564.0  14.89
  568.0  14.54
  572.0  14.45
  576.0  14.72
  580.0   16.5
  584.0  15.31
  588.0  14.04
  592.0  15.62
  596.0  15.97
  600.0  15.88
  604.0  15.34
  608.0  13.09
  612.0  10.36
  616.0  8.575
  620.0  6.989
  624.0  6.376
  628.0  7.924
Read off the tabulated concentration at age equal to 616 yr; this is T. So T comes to 8.575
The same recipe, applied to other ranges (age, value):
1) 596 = 15.97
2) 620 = 6.989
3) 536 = 12.38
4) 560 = 14.7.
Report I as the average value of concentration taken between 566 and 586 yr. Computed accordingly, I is 15.1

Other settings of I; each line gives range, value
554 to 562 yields 15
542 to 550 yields 13.5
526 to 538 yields 13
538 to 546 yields 13.7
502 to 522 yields 12.9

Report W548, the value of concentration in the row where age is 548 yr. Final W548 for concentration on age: 13.24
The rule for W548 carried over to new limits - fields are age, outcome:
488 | 16.52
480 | 13.91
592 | 15.62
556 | 15.26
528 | 13.06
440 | 12.79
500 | 12.66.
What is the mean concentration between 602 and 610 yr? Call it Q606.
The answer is 14.2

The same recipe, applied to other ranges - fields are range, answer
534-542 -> 13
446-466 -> 13.7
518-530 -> 13.4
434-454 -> 12.9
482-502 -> 15.2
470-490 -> 14.6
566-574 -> 14.5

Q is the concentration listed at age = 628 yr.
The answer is 7.924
